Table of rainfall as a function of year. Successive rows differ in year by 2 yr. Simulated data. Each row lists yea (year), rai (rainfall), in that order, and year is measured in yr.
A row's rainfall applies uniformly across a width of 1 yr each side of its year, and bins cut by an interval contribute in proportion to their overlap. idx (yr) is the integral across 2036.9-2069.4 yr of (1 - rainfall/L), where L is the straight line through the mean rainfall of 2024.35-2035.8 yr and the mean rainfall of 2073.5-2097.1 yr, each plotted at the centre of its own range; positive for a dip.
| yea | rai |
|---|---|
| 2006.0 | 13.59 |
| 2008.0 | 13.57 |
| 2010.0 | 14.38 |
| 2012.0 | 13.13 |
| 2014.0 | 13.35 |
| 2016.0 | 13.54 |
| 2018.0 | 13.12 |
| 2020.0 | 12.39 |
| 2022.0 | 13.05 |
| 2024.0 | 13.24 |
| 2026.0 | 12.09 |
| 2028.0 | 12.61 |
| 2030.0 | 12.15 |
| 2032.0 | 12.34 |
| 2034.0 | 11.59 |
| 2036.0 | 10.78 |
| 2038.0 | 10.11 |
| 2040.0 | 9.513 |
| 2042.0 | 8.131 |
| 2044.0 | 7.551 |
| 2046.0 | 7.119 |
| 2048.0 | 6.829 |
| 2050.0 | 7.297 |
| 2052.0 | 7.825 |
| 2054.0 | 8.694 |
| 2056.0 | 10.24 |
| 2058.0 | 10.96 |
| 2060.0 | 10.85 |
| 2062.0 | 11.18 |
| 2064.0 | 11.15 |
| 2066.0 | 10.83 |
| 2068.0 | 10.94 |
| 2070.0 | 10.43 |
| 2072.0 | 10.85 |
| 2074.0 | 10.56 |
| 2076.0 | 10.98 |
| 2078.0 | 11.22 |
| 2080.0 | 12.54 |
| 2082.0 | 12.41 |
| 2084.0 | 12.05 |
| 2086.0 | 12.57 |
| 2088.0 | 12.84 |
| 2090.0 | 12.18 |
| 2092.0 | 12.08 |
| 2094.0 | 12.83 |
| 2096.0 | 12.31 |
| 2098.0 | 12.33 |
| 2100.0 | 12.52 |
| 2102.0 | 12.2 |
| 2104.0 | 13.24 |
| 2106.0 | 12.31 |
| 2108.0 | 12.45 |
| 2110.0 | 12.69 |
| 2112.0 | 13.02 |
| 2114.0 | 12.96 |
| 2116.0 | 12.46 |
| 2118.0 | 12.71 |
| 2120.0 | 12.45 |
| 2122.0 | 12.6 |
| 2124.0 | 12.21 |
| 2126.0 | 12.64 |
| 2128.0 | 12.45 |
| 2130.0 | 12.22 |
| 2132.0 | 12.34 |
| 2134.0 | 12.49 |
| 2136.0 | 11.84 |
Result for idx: 7.4 yr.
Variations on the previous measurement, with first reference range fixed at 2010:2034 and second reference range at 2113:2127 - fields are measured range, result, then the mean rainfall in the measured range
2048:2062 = 3.8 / 9.27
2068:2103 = 2.1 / 11.9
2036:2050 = 4.9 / 8.33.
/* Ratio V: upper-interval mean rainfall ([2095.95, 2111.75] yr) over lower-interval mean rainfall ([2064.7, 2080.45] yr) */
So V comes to 1.14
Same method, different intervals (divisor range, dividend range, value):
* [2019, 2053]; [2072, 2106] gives 1.18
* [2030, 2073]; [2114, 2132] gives 1.27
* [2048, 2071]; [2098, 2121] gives 1.28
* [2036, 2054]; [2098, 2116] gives 1.54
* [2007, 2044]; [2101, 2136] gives 1.04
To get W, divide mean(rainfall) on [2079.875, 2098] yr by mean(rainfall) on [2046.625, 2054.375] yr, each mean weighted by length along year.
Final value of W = 1.64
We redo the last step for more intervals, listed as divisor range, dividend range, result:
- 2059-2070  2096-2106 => 1.14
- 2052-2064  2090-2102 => 1.21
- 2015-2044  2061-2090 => 0.99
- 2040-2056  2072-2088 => 1.49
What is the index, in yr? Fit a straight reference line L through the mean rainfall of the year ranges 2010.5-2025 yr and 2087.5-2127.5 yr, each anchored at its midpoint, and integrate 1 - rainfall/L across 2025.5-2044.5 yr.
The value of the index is 3.4 yr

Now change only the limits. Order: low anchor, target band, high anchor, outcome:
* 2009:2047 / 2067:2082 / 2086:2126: 1.2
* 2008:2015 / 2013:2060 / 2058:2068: 6.7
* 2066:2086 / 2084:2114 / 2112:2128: -1.3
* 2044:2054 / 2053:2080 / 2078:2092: -2.8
